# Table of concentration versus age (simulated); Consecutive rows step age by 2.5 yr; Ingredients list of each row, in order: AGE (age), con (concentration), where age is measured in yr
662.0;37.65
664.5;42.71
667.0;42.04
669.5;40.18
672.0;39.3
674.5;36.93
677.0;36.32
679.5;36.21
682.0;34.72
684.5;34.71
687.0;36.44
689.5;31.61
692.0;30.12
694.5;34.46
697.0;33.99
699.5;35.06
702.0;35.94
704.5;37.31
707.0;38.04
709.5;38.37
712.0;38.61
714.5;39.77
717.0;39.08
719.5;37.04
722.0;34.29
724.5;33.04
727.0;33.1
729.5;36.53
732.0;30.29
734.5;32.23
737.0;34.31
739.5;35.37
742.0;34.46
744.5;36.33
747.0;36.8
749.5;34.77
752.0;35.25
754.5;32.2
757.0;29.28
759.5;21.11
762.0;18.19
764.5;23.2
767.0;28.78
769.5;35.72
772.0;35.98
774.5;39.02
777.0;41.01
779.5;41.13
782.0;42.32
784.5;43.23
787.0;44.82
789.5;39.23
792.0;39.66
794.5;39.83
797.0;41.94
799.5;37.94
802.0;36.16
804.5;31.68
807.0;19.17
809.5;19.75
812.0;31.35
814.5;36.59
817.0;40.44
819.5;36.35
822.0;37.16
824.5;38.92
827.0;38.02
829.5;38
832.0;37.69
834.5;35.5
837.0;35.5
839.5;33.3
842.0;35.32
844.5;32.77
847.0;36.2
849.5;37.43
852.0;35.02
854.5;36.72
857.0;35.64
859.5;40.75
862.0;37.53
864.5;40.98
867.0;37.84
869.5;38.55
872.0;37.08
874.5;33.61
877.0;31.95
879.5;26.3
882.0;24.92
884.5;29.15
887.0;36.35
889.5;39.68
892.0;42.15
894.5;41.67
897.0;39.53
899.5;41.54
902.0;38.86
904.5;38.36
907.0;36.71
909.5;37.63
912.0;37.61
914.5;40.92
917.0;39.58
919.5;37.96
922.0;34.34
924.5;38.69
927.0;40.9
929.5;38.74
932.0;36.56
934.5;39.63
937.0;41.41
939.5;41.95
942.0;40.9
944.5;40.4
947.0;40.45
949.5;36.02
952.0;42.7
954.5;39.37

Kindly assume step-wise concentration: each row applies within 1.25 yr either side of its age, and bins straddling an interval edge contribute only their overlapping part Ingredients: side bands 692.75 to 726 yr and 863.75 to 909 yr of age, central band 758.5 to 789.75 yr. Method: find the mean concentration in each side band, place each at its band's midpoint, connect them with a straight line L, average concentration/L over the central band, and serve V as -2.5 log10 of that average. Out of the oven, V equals 0.05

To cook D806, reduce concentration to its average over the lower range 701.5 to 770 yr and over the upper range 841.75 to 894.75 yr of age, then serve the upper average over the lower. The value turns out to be 1.07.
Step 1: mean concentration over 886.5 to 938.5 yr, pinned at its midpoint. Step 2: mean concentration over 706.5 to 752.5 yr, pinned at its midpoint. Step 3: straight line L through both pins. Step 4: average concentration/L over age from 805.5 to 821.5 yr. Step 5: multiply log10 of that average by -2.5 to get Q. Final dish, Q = 0.20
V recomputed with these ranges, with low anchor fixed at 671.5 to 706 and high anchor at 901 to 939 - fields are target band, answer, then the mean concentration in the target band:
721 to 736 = 0.08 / 33.2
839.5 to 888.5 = 0.08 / 34.9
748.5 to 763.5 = 0.27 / 28.3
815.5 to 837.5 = -0.01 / 37.6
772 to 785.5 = -0.12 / 40.8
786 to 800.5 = -0.11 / 40.5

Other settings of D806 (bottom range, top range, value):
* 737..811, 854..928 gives 1.08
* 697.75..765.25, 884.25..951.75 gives 1.15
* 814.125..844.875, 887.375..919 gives 1.07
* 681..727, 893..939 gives 1.09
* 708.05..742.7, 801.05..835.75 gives 0.96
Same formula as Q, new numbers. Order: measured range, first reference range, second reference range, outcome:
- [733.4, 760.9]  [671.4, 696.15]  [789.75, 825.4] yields 0.07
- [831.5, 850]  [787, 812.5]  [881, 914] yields 0.01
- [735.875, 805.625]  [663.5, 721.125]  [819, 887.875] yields 0.03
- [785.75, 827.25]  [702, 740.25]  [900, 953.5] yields 0.04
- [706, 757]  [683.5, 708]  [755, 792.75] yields -0.02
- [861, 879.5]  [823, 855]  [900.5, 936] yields 0.03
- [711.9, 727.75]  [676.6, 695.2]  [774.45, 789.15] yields 0.02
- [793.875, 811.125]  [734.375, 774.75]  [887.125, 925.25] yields 0.06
